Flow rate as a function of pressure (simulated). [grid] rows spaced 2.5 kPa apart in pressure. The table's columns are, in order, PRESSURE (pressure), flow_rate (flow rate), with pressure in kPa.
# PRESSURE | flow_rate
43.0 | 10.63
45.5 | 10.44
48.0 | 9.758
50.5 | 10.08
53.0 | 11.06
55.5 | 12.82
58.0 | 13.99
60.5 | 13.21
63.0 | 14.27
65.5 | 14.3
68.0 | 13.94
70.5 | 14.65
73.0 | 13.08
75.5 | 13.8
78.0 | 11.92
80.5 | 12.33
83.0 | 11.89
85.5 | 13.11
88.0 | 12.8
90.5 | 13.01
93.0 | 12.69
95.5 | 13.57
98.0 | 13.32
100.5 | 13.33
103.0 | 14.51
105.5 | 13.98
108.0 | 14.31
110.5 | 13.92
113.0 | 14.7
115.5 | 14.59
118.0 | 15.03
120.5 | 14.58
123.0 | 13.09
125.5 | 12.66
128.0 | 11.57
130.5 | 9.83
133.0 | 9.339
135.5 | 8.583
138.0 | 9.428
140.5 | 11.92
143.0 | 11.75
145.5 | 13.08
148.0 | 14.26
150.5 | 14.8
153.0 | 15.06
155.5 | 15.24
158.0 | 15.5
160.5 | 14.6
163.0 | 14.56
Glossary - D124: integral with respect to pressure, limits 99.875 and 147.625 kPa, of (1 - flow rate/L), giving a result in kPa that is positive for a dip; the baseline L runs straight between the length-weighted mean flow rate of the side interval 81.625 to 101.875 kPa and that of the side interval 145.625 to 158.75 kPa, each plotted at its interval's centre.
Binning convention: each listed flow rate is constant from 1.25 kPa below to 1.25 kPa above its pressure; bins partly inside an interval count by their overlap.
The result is 4.19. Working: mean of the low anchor 13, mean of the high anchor 14.8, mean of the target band 12.7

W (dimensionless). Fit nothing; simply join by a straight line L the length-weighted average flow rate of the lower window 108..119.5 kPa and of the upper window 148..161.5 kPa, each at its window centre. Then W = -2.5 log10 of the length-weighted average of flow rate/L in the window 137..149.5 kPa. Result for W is 0.21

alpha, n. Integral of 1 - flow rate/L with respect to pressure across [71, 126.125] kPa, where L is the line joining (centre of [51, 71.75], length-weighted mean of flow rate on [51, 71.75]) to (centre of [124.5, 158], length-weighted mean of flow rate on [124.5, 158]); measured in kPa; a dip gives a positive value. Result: -2.7 kPa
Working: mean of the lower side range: 13.4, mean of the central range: 13.5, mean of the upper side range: 12.2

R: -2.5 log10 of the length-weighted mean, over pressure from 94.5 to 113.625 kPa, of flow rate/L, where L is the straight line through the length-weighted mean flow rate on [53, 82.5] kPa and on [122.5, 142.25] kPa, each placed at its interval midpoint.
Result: -0.17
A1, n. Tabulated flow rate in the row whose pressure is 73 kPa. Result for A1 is 13.08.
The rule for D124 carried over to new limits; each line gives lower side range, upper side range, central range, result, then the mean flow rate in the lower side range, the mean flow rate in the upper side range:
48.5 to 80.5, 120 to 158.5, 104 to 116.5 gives -1.6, 13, 12.4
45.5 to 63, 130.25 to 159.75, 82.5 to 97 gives -0.9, 11.9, 12.5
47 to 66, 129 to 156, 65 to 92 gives -1.8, 12.4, 12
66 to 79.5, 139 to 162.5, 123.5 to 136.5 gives 3.1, 13.5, 14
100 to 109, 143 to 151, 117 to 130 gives 0.7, 14.1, 13.6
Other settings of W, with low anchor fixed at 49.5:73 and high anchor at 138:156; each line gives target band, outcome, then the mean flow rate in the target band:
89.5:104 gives -0.01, 13.4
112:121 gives -0.11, 14.7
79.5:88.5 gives 0.06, 12.5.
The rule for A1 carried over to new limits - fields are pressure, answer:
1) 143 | 11.75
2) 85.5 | 13.11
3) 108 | 14.31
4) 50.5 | 10.08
